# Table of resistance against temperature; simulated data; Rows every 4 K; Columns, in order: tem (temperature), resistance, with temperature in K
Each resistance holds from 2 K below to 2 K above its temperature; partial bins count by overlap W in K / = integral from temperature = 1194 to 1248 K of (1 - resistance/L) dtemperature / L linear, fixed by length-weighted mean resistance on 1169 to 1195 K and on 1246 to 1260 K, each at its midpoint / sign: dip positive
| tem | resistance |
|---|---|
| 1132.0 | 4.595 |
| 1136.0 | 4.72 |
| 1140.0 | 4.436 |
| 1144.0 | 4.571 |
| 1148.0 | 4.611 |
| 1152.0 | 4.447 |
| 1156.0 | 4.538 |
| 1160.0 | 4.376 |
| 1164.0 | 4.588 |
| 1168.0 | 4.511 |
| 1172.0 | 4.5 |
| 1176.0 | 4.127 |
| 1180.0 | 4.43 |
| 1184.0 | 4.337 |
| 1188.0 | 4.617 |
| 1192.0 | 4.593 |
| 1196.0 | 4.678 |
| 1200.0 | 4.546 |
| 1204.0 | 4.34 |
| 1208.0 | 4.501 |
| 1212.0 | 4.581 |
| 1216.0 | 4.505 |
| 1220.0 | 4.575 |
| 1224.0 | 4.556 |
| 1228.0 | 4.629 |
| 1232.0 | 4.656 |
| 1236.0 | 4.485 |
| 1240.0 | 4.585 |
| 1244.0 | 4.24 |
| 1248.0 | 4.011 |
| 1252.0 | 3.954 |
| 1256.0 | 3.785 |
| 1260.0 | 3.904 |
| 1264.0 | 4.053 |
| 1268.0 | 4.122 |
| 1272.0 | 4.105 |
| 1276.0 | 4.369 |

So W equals -4.65 K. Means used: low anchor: 4.45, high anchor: 3.91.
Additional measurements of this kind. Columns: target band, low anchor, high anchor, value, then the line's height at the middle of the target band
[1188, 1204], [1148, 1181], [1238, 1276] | -0.90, 4.33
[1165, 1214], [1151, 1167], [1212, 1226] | 0.42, 4.52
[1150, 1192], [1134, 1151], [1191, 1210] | 0.91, 4.55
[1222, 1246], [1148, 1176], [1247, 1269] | -2.54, 4.09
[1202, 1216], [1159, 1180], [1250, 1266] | -0.93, 4.2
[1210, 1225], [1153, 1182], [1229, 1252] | -0.56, 4.39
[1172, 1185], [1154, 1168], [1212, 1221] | 0.55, 4.52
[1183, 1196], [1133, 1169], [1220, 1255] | -0.25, 4.47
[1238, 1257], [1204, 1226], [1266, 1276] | 0.81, 4.32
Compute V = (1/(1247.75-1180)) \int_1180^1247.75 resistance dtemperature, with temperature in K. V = 4.51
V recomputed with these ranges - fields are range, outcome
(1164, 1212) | 4.48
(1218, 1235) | 4.6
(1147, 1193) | 4.47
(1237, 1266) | 4.09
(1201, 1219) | 4.49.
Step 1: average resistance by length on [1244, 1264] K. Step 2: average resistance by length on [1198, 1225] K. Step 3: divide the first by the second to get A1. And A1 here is 0.9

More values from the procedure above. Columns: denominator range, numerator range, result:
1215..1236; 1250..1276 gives 0.88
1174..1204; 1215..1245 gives 1.02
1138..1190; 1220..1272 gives 0.95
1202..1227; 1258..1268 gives 0.89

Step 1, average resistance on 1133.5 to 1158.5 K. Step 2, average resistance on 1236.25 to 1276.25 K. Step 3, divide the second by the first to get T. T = 0.90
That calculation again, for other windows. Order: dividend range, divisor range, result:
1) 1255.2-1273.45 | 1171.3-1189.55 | 0.91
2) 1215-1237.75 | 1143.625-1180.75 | 1.02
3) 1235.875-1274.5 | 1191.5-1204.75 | 0.90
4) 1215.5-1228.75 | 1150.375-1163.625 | 1.02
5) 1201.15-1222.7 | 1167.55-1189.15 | 1.02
